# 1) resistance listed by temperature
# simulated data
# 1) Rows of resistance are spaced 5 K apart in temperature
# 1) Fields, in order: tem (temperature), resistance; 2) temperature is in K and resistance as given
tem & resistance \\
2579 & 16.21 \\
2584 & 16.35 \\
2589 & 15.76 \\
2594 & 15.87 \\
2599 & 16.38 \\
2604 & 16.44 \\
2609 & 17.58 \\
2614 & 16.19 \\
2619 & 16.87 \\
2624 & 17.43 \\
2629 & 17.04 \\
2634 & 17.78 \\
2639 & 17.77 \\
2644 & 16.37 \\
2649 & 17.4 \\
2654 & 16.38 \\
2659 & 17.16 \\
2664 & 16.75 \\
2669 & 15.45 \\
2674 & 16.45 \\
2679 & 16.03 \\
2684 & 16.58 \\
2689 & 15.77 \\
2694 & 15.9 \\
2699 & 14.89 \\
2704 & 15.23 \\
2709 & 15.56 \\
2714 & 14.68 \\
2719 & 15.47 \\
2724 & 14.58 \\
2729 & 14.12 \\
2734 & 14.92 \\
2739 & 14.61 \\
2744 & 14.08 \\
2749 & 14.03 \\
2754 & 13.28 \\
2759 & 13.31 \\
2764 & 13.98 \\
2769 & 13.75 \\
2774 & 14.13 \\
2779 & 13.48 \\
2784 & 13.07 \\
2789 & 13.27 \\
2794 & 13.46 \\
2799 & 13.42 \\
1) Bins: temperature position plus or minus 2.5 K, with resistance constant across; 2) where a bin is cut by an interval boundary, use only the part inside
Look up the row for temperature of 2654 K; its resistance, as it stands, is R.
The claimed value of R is 16.38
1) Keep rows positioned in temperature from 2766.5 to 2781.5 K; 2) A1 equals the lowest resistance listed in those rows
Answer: 13.48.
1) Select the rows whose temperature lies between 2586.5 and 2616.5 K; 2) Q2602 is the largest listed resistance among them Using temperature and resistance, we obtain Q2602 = 17.58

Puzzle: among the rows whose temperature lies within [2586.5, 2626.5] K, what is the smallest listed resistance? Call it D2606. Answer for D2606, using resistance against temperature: 15.76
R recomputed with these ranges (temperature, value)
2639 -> 17.77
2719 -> 15.47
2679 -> 16.03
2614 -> 16.19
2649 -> 17.4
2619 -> 16.87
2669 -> 15.45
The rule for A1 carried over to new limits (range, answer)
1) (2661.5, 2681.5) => 15.45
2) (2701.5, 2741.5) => 14.12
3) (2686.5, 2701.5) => 14.89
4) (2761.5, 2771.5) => 13.75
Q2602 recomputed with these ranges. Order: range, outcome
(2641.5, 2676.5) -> 17.4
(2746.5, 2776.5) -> 14.13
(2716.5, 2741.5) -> 15.47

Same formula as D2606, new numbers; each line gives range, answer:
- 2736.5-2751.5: 14.03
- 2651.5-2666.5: 16.38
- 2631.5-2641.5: 17.77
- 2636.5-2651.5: 16.37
